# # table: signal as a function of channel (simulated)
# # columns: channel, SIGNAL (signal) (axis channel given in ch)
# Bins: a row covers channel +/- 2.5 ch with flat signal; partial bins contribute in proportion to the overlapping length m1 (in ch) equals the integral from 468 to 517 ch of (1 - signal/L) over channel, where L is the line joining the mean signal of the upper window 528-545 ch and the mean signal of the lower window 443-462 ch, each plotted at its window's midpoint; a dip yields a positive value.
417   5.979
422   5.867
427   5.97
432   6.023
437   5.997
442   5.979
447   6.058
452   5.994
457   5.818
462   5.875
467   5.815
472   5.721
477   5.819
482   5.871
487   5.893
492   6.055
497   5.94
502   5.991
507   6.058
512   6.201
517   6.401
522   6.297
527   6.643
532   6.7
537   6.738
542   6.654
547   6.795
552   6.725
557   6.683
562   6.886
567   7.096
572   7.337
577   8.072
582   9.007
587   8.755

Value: 2.6 ch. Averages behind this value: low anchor 5.95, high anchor 6.7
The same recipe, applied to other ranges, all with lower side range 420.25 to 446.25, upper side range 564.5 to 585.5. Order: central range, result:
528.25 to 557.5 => 2.98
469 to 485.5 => 1.93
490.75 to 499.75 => 1.10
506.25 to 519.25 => 1.52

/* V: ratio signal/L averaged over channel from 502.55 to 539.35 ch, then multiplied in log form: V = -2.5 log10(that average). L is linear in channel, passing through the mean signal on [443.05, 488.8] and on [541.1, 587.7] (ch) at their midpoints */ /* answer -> 0.051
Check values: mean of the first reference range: 5.88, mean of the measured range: 6.41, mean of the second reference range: 7.37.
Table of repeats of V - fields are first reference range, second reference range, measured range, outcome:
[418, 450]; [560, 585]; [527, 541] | 0.084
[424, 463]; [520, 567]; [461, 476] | 0.064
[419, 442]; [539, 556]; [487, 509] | 0.071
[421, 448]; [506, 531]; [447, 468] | 0.033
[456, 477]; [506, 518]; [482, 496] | 0.011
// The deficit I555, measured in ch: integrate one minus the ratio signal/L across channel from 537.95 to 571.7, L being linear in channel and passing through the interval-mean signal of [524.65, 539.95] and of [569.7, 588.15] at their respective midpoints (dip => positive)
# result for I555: 2.76 ch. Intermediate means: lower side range 6.69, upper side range 8.27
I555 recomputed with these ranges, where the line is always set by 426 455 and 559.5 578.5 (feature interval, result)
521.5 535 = 0.6 ch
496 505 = 0.9 ch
